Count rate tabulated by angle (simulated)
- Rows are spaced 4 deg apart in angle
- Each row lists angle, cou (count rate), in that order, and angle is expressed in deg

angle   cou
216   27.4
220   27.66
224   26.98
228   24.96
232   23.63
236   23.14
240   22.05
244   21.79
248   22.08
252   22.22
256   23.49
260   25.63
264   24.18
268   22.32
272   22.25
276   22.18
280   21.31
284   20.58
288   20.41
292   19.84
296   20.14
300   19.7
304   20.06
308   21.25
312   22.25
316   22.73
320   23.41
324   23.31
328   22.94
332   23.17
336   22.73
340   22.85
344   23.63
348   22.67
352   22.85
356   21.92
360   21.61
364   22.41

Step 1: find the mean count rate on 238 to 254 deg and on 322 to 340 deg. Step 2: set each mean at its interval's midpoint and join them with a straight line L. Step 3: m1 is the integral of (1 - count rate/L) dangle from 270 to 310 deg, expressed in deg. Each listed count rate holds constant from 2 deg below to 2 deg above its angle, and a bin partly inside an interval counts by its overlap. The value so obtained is 3.1 deg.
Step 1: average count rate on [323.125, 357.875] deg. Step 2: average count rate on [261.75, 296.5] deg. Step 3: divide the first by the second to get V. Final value 1.06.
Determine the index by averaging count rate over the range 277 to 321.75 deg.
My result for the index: 21.1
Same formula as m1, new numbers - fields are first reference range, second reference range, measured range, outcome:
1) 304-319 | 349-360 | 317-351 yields -1.51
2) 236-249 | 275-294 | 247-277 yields -2.22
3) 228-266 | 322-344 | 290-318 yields 2.74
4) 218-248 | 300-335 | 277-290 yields 1.21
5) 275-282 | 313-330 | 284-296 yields 1.00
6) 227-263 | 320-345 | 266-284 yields 1.02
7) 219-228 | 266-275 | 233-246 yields 1.45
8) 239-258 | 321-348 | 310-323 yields 0.05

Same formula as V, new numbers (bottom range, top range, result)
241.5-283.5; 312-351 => 1.02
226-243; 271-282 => 0.94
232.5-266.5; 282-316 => 0.89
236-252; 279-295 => 0.92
